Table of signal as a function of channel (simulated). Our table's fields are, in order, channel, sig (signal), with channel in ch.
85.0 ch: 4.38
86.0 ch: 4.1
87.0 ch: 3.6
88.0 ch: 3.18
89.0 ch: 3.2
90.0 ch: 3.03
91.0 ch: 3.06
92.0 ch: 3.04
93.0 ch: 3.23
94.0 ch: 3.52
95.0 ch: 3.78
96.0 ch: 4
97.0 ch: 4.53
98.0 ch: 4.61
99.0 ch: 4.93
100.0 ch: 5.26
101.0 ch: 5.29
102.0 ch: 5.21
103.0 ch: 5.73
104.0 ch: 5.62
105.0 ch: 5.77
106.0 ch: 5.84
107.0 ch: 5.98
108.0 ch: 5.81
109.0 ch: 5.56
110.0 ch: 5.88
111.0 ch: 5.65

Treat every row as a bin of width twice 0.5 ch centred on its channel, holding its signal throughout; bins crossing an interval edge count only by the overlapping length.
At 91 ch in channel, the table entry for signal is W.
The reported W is 3.06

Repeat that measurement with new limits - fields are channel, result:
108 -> 5.81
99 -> 4.93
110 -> 5.88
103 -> 5.73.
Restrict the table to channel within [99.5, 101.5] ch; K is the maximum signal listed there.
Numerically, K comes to 5.29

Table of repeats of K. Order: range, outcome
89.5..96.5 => 4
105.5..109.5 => 5.98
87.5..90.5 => 3.2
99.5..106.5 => 5.84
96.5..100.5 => 5.26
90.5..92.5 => 3.06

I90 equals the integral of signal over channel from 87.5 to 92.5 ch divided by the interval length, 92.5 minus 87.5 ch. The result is 3.1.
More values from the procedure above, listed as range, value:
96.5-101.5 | 4.92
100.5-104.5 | 5.46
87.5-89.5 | 3.19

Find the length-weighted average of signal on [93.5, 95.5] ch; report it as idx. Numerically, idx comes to 3.65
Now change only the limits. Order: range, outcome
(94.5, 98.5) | 4.23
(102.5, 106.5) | 5.74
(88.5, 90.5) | 3.12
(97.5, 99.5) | 4.77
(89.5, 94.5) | 3.18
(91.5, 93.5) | 3.13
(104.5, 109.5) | 5.79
